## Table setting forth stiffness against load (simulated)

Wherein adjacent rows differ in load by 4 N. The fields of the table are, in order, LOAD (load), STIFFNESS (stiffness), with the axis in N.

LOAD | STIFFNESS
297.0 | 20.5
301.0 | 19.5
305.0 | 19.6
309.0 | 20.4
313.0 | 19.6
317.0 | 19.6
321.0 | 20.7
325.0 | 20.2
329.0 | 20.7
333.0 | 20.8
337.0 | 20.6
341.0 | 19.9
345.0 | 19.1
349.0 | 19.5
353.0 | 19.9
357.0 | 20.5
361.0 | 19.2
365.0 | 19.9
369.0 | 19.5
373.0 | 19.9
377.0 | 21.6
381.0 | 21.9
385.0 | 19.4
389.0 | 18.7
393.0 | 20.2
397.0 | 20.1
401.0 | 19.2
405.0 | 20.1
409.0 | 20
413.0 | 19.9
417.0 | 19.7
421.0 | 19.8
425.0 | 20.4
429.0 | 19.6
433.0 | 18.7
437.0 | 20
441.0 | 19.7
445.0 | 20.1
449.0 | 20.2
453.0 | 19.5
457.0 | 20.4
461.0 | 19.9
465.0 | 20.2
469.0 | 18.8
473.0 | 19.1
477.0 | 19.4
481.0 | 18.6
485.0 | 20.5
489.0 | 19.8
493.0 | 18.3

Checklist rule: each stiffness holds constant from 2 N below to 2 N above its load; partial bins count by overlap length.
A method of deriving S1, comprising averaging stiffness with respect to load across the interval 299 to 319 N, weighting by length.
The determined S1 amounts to 19.7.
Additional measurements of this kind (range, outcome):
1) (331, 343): 20.4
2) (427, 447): 19.6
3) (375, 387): 21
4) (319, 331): 20.5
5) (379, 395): 20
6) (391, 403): 19.8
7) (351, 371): 19.8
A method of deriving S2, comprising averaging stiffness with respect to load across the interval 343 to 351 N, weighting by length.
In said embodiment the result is 19.3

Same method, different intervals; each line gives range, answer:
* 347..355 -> 19.7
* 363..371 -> 19.7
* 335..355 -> 19.8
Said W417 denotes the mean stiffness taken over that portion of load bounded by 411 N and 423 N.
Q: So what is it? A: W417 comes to 19.8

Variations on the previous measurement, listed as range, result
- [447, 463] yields 20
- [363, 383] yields 20.6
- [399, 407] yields 19.6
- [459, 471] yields 19.6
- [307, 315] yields 20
